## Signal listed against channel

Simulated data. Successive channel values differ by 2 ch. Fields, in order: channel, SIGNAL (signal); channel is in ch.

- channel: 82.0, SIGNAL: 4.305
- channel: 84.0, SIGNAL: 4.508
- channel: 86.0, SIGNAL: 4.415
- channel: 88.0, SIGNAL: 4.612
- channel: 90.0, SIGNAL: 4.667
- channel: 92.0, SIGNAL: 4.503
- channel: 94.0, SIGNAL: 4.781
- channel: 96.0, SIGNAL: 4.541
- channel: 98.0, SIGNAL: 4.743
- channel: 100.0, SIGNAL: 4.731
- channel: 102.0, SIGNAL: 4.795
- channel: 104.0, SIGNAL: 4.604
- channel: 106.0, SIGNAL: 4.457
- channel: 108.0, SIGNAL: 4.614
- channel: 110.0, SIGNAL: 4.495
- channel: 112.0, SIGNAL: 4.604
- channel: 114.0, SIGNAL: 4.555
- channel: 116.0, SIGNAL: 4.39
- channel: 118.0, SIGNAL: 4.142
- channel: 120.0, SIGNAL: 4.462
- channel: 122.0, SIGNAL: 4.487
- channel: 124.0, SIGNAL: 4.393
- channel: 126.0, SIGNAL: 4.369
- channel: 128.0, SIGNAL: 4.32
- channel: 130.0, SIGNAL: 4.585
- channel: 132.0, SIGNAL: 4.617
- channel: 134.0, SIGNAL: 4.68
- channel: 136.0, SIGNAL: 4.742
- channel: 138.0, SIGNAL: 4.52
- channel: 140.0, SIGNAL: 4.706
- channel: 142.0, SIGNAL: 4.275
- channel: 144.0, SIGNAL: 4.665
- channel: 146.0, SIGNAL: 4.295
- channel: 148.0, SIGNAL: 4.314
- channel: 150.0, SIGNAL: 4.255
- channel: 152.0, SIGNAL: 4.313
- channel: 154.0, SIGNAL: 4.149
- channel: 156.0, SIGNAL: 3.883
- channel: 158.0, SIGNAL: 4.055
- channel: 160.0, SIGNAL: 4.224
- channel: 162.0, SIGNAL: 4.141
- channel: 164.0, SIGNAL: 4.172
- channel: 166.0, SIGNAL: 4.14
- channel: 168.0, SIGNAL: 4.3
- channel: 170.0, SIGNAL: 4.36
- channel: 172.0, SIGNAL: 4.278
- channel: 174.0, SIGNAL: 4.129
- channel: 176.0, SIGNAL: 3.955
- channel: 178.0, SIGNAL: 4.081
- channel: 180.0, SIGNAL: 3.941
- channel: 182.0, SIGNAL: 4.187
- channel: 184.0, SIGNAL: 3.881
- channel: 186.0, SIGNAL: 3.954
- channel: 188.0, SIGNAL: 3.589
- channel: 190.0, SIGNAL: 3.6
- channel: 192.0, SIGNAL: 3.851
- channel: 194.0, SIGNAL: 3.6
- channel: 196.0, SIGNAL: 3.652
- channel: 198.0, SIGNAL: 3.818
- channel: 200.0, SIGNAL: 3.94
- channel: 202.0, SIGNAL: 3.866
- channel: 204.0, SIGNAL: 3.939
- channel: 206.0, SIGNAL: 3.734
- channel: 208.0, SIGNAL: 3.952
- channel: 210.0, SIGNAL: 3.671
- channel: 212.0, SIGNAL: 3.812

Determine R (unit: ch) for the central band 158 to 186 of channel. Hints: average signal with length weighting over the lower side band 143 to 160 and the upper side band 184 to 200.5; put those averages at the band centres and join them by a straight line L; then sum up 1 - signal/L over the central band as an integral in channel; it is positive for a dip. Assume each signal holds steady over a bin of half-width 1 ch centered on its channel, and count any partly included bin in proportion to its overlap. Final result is -0.9 ch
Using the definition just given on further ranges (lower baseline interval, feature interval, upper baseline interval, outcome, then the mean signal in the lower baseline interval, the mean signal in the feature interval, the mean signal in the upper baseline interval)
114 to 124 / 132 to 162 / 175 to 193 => -1.3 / 4.39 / 4.36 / 3.89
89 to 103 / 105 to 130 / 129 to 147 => 0.9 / 4.68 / 4.45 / 4.57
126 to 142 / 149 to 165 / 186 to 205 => 0.4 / 4.56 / 4.15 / 3.77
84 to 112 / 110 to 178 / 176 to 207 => -1.8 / 4.61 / 4.35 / 3.85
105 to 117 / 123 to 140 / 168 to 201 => -0.7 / 4.52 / 4.54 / 3.94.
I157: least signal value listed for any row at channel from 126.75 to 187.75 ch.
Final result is 3.881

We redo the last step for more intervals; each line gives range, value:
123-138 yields 4.32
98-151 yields 4.142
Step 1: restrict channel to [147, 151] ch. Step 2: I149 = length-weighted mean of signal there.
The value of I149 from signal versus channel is 4.28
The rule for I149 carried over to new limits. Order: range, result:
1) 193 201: 3.75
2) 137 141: 4.61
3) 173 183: 4.06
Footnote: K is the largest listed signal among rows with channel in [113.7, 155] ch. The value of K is 4.742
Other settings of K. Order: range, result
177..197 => 4.187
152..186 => 4.36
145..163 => 4.314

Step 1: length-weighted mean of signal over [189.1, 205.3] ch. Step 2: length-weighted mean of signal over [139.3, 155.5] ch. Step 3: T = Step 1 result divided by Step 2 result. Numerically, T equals 0.9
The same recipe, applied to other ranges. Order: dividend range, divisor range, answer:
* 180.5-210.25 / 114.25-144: 0.85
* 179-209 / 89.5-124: 0.84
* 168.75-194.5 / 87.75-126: 0.87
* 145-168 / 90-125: 0.92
